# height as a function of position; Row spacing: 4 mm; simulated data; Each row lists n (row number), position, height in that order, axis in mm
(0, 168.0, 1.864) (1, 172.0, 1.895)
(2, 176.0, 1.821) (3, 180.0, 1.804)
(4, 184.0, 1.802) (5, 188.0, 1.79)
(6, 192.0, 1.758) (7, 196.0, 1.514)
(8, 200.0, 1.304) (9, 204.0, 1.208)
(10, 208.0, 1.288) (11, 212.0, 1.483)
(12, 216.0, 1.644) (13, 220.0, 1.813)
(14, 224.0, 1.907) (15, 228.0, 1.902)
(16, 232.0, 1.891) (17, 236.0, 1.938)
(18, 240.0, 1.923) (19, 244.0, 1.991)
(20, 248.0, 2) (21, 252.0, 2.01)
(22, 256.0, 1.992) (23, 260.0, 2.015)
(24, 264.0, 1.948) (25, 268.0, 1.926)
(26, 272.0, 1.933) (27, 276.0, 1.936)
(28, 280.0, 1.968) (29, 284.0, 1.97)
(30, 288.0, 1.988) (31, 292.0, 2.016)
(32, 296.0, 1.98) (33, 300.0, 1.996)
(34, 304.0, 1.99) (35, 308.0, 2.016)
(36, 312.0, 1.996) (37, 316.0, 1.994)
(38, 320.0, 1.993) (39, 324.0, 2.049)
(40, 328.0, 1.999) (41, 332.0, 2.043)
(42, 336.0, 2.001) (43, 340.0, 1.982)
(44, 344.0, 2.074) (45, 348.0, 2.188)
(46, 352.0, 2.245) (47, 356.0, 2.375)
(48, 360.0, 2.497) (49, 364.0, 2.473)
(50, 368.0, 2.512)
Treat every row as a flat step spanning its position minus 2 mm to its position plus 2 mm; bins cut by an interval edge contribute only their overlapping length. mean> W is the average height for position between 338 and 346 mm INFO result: 2.03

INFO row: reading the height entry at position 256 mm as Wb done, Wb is 1.992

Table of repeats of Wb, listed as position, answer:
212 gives 1.483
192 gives 1.758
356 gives 2.375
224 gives 1.907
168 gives 1.864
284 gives 1.97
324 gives 2.049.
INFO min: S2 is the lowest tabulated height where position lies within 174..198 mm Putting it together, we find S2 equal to 1.514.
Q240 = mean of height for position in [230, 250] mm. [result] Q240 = 1.95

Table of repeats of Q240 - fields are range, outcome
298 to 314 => 2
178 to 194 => 1.79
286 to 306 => 1.99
